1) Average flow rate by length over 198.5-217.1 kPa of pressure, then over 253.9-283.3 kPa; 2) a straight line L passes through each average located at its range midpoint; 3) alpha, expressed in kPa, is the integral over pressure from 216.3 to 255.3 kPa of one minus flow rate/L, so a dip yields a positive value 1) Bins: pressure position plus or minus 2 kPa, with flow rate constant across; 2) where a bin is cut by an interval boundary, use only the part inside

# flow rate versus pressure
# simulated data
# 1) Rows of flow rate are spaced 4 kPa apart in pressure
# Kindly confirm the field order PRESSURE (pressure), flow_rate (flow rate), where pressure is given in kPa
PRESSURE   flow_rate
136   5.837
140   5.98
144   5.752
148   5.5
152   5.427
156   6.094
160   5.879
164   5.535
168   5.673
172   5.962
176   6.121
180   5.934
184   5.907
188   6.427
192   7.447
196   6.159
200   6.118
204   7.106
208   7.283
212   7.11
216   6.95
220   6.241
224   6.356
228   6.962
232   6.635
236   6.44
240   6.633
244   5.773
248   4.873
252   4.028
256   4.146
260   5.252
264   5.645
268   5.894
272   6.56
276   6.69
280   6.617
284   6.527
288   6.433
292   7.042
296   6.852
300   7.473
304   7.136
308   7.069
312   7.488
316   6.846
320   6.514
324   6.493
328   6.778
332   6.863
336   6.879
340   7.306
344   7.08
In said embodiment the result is 2.9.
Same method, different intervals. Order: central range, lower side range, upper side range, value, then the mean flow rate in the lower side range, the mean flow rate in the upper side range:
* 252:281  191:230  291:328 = 5.1 kPa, 6.76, 6.98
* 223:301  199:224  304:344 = 8.4 kPa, 6.79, 6.93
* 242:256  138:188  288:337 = 3.6 kPa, 5.84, 6.93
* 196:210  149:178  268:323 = -1.4 kPa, 5.8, 6.82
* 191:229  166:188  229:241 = -2.6 kPa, 5.97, 6.6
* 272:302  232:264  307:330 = -2.8 kPa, 5.41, 6.86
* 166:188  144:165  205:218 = 1.0 kPa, 5.7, 7.11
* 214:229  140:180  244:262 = -4.5 kPa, 5.79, 4.71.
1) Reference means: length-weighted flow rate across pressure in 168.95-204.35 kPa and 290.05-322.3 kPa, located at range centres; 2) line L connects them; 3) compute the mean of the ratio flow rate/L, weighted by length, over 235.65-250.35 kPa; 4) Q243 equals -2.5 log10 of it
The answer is 0.14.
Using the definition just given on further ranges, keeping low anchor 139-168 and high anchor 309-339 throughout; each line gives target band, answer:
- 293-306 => -0.07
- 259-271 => 0.14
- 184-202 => -0.08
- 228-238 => -0.06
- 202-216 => -0.17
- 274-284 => -0.01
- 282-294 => -0.01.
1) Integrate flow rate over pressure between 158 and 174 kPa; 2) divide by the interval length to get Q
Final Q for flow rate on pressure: 5.76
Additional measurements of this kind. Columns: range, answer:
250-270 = 4.99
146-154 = 5.46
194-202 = 6.14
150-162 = 5.8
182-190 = 6.17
